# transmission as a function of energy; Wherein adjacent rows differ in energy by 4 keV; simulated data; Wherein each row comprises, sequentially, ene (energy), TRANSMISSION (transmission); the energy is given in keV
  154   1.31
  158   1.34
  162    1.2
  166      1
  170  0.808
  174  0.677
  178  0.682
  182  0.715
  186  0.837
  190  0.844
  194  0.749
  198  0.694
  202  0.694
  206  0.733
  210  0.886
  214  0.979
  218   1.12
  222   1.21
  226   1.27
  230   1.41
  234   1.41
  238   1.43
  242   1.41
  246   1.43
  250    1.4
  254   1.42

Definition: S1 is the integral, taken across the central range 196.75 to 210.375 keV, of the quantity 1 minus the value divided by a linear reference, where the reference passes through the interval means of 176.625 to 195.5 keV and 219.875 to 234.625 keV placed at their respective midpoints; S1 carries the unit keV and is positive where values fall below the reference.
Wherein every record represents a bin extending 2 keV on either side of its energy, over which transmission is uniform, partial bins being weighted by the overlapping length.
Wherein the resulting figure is 3.6 keV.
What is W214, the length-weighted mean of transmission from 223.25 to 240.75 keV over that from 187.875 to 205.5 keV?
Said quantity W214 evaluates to 1.8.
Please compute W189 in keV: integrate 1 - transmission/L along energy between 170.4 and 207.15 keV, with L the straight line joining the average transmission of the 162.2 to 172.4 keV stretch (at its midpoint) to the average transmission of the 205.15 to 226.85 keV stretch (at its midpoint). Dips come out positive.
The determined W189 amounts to 9.2 keV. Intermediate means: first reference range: 0.947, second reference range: 1.04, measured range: 0.739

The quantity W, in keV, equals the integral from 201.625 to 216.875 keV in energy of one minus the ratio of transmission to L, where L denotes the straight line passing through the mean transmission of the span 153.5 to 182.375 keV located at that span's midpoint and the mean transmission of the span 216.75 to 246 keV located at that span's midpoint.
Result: 4.5 keV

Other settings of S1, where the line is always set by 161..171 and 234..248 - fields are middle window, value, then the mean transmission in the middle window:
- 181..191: 2.8 keV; 0.802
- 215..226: 1.2 keV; 1.17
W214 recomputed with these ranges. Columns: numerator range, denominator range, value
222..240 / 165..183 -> 1.77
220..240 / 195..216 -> 1.69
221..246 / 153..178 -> 1.35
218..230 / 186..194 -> 1.53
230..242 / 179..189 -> 1.83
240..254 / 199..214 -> 1.78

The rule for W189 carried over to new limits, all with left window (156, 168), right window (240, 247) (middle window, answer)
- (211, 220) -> 2.1 keV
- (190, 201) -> 4.6 keV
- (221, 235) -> 0.5 keV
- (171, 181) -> 4.3 keV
